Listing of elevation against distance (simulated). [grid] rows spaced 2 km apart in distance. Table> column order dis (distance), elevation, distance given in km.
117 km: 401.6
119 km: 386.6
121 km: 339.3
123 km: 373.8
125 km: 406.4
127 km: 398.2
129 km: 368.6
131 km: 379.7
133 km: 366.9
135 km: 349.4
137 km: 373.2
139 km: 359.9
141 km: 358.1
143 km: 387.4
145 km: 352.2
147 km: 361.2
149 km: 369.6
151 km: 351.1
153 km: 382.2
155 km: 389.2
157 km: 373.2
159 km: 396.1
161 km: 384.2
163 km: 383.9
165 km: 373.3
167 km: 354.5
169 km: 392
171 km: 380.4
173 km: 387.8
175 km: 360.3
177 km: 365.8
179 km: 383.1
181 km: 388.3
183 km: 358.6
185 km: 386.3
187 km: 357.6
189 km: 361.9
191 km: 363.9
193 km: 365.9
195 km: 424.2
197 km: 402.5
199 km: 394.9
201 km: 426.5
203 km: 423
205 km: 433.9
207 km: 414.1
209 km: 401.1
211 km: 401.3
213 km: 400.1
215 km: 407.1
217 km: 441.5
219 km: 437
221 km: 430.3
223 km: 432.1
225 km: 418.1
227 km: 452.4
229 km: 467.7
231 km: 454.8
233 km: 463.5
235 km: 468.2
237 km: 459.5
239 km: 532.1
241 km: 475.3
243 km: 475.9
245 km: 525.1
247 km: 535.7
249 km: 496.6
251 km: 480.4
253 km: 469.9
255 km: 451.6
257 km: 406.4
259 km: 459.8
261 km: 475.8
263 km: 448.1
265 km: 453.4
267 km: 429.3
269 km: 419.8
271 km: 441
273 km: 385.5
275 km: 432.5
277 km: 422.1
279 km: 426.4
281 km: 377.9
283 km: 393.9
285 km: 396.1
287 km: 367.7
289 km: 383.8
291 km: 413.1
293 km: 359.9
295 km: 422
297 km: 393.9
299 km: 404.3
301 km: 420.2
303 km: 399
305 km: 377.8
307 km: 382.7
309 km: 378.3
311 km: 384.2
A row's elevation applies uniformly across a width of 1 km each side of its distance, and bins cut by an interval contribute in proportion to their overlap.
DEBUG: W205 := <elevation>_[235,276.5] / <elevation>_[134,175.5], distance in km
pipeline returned 1.24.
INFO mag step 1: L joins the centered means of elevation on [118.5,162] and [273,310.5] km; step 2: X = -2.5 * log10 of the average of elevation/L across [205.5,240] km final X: -0.14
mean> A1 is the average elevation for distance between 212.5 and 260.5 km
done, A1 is 461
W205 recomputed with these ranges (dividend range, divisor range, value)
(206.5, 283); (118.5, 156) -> 1.20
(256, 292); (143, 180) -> 1.12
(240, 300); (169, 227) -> 1.09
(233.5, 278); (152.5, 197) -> 1.22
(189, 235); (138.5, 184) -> 1.13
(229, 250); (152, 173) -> 1.28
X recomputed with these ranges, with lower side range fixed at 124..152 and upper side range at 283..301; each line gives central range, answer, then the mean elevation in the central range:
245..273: -0.18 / 459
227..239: -0.21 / 468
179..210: -0.04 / 393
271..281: -0.06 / 415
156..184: -0.01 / 377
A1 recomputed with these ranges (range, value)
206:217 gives 408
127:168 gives 371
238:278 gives 461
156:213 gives 387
